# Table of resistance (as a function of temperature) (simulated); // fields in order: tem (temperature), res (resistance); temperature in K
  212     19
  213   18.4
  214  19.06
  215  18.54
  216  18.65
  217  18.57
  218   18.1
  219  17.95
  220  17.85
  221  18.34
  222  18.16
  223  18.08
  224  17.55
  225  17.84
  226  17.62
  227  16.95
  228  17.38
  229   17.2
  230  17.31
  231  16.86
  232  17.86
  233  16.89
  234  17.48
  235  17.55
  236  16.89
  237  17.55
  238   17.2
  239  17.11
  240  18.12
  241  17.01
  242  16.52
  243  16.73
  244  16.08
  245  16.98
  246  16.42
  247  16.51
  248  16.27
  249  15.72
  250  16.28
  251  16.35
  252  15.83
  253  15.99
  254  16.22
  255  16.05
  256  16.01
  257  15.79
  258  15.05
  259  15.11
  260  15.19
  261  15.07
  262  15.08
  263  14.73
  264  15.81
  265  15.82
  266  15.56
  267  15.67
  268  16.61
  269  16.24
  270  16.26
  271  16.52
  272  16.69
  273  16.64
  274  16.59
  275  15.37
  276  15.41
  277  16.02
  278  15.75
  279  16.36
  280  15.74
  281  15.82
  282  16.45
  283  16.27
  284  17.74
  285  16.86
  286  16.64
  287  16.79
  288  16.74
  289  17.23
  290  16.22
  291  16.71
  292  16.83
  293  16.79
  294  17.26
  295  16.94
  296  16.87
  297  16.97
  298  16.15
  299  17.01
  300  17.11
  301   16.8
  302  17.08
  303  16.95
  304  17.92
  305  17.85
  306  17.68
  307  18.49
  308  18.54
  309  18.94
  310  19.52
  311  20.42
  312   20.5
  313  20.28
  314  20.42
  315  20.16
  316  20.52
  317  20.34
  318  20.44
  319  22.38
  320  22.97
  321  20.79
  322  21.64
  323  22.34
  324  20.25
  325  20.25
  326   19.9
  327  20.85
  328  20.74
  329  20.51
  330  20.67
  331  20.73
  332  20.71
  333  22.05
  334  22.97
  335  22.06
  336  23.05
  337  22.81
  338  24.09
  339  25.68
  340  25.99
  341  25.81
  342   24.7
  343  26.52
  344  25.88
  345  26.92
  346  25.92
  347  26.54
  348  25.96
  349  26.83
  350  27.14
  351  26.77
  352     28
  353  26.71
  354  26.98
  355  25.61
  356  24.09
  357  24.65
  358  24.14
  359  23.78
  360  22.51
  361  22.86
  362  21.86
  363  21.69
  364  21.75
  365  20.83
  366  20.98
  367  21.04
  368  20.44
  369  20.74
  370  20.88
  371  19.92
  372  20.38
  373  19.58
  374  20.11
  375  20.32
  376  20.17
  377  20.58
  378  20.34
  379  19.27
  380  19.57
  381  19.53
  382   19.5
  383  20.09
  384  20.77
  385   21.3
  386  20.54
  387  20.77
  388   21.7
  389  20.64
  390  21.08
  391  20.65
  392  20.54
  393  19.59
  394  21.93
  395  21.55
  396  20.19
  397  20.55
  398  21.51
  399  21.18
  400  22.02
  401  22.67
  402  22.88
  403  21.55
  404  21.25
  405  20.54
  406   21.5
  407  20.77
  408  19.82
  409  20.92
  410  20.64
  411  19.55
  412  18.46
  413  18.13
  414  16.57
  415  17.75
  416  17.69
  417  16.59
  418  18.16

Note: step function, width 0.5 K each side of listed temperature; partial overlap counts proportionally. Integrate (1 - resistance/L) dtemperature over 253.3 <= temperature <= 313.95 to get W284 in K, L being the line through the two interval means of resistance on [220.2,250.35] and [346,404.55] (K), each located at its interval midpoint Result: 6.8 K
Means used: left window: 17.2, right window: 22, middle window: 16.8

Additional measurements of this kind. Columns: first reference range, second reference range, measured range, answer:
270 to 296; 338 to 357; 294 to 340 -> 3.3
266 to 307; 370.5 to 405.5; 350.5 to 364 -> -3.5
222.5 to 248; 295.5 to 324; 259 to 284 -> 3.1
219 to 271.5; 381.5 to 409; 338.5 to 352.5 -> -4.9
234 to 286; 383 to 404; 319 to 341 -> -3.8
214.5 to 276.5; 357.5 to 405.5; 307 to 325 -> -1.5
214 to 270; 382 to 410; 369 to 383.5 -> 0.3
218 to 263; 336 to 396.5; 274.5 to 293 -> 2.4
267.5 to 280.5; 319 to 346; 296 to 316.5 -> 1.5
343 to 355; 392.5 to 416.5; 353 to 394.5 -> 4.3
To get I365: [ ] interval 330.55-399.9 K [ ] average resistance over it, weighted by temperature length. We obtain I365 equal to 22.5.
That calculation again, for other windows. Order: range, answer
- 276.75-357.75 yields 20.6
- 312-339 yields 21.4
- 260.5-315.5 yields 17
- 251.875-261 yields 15.7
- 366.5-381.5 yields 20.2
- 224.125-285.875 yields 16.4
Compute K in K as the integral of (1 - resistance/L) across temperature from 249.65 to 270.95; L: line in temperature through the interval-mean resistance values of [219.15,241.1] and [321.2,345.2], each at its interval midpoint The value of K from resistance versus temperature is 3.7 K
